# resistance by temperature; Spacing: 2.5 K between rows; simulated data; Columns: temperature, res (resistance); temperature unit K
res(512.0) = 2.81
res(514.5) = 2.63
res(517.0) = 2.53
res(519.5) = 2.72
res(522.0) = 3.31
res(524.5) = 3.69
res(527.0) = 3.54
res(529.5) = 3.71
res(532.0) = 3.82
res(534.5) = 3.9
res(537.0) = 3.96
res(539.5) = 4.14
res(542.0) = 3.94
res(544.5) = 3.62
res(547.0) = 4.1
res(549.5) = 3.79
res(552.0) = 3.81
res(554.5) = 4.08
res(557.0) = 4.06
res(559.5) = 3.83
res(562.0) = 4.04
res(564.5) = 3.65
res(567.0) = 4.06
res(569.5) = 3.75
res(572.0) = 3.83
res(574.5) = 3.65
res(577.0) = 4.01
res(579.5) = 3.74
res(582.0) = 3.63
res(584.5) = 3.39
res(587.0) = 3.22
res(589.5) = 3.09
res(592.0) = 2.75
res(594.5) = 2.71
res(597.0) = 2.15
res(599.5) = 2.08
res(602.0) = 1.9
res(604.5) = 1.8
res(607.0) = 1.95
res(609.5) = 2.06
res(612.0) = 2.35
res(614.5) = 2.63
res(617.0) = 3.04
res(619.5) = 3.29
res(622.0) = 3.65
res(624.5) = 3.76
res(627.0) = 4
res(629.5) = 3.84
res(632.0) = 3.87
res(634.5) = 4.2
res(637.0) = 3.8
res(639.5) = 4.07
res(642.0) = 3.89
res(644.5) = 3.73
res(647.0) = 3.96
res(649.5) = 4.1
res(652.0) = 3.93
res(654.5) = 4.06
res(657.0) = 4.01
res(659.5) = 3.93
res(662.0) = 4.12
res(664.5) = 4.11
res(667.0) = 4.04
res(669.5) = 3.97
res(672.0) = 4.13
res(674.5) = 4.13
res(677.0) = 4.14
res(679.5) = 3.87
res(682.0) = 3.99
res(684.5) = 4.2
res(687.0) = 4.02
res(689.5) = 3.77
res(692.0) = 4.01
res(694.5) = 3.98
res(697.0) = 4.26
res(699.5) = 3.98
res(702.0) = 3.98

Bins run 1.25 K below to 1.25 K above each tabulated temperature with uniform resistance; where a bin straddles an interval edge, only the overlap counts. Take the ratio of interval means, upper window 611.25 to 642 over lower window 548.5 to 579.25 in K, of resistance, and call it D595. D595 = 0.9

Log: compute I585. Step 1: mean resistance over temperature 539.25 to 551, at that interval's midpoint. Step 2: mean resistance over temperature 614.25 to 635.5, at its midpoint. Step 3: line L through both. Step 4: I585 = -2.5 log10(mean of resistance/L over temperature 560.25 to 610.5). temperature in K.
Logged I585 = 0.22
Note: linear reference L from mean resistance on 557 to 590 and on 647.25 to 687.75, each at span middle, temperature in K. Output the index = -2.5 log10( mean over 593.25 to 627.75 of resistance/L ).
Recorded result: 0.41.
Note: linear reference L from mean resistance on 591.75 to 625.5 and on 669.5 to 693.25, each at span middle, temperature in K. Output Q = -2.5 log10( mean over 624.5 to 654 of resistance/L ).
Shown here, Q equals -0.235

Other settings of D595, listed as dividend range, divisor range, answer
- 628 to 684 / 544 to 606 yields 1.18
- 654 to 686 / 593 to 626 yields 1.57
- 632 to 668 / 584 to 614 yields 1.64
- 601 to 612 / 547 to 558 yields 0.50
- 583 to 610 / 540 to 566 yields 0.64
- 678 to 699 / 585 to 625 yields 1.52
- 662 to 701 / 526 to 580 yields 1.04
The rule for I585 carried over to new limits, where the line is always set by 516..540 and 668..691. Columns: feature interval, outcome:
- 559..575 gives -0.05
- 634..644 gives -0.02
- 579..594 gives 0.14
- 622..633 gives 0.00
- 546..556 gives -0.10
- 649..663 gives -0.02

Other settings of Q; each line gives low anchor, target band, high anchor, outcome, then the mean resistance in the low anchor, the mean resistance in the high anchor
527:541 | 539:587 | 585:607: -0.20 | 3.87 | 2.47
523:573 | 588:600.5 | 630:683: 0.45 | 3.86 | 4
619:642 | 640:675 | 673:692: -0.02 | 3.85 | 4.02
